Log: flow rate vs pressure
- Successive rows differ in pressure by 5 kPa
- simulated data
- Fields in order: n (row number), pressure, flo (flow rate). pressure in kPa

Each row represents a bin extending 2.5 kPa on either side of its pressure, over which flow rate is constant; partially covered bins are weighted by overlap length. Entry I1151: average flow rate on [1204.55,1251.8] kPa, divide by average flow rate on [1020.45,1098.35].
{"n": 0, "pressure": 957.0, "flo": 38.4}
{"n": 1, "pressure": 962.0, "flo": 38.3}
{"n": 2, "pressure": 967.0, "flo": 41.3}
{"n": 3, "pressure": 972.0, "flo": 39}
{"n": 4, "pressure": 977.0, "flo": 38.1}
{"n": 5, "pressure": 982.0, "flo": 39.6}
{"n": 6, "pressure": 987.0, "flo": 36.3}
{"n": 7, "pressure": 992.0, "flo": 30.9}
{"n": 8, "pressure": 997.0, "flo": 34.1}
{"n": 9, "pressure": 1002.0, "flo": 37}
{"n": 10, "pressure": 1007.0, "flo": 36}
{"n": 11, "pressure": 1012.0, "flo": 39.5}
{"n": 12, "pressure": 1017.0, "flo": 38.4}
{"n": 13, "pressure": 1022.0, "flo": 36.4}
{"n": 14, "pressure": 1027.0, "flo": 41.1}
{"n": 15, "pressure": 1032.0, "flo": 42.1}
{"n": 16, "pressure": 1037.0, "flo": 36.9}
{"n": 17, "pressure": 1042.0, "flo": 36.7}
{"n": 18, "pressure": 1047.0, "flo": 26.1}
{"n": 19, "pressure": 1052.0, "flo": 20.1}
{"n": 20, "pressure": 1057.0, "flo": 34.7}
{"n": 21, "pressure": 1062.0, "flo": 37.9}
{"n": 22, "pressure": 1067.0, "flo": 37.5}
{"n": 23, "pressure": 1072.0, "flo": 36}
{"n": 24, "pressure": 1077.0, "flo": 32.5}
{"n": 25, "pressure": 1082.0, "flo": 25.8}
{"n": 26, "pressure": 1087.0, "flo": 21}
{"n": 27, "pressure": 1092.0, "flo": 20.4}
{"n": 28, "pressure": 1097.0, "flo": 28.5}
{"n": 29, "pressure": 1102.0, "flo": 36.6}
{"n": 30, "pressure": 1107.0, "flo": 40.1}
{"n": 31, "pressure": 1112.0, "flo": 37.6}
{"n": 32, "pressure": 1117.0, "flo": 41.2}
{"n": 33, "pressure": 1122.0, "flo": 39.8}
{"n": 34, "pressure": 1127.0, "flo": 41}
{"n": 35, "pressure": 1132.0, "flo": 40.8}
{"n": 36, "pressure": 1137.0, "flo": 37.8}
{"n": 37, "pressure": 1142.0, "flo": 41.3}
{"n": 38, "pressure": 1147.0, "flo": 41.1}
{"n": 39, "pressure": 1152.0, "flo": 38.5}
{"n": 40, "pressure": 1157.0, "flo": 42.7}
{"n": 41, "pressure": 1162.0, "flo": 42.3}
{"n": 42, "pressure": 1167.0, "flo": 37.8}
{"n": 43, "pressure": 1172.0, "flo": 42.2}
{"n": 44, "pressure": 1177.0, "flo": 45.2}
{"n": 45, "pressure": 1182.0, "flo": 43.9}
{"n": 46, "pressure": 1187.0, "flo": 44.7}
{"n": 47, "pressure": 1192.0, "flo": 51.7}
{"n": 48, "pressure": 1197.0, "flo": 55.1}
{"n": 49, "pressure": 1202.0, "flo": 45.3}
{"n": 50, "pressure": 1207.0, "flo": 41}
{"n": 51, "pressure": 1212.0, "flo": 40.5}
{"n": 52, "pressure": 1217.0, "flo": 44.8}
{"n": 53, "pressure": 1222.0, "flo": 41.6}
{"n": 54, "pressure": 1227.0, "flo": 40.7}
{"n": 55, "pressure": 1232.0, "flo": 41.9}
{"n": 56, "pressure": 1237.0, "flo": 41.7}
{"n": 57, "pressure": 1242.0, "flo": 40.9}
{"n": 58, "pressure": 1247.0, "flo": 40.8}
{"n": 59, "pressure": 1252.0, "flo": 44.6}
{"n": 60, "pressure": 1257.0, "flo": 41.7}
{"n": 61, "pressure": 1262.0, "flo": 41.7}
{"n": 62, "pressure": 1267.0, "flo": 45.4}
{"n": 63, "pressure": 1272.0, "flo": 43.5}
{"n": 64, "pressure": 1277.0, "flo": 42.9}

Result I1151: 1.30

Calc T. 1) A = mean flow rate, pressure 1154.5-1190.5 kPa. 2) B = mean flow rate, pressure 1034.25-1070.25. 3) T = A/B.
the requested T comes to 1.30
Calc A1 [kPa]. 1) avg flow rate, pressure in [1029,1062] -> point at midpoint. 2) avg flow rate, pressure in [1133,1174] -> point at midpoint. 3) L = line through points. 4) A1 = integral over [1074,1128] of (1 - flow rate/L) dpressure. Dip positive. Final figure 6.1 kPa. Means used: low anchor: 33.3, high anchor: 40.5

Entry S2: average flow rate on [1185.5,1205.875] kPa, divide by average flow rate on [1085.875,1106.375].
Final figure 1.73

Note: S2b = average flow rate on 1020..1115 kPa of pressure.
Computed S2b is 33.1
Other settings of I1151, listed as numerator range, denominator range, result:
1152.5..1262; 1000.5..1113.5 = 1.28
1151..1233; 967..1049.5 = 1.18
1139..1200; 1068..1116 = 1.39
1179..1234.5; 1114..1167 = 1.10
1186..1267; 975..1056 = 1.23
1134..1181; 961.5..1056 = 1.14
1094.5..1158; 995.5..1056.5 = 1.10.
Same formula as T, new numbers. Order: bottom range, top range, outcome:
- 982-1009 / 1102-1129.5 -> 1.12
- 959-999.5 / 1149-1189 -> 1.13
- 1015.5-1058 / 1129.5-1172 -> 1.17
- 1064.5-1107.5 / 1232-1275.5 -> 1.39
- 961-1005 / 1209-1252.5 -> 1.13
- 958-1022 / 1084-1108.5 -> 0.77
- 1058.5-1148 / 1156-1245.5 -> 1.23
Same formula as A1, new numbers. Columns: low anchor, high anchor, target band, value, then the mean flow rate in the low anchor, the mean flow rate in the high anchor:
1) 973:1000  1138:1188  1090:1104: 3.9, 36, 41.8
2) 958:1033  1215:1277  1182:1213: -3.7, 37.8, 42.4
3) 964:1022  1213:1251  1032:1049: 1.5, 37.3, 41.8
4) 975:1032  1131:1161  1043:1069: 4.7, 37.2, 40.4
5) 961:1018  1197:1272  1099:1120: 0.7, 37.3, 42.8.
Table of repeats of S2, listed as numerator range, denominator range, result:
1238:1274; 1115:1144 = 1.06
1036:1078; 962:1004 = 0.89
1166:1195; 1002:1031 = 1.17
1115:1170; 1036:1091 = 1.31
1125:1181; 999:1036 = 1.07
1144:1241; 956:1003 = 1.16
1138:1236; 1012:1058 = 1.23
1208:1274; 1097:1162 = 1.07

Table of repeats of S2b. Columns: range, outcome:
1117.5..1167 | 40.5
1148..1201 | 44.3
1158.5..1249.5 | 43.4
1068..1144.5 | 34.7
